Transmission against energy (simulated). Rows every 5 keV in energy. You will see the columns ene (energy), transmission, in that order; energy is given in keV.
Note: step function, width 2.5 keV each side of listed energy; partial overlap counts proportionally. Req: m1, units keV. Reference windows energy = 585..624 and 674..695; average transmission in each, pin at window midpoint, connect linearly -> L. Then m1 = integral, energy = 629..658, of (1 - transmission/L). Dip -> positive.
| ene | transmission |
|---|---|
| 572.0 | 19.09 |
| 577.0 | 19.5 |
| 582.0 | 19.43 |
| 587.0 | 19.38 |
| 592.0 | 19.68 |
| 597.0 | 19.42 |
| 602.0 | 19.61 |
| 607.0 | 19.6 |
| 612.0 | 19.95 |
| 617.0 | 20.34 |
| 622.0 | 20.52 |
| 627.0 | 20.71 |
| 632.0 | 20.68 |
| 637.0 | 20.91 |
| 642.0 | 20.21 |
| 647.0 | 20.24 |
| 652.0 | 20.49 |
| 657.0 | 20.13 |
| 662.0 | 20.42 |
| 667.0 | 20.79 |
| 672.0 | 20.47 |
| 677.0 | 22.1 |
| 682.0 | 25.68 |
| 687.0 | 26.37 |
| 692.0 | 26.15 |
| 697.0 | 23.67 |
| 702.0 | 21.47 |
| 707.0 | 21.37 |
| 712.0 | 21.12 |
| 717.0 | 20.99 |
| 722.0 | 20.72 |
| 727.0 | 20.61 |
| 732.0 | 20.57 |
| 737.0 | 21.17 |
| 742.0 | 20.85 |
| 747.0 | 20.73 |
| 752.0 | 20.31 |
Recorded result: 2.4 keV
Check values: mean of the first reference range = 19.8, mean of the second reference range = 24.9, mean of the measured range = 20.5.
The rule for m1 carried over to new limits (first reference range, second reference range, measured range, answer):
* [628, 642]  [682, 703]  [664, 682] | 1.29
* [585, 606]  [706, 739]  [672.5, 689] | -2.98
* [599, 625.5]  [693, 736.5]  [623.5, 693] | -3.39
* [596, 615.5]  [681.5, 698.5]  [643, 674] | 3.89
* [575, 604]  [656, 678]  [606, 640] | -0.65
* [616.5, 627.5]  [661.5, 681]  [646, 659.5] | 0.48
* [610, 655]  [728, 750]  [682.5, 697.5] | -3.65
